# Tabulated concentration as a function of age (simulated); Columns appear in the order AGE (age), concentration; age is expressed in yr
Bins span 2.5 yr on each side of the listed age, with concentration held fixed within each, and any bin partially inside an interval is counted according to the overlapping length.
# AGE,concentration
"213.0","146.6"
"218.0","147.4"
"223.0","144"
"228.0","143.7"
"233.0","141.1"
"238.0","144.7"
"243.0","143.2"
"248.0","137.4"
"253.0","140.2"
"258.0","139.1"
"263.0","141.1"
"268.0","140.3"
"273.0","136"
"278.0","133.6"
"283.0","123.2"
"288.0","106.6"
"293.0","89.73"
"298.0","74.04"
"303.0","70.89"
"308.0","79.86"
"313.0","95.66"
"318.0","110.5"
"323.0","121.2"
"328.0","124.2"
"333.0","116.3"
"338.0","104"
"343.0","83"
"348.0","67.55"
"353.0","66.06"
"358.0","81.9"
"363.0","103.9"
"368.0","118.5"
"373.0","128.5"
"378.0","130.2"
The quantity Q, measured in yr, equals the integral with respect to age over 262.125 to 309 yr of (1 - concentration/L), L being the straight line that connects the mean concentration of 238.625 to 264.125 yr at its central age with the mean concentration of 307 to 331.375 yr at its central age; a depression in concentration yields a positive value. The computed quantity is 6.0 yr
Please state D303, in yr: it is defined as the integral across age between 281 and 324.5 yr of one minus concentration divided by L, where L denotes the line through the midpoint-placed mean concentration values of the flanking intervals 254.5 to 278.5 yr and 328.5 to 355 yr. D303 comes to 7.1 yr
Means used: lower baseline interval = 138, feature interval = 96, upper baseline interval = 90.6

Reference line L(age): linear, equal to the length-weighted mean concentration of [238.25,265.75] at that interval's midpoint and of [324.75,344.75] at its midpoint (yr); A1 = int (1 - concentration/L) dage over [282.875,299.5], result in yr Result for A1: 3.9 yr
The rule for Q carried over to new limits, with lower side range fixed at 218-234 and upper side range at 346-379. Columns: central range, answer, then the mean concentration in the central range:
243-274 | -1.5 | 140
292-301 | 3.0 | 80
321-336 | -1.4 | 120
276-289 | 0.3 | 122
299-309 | 3.7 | 74.5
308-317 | 1.7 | 93.7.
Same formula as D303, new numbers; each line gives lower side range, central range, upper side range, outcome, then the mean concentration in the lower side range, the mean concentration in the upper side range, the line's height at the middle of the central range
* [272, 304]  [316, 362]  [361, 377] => 6.5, 105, 119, 114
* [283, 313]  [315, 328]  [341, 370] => -4.3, 88.4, 86.3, 87.6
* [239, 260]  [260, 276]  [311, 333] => -0.7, 140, 114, 134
